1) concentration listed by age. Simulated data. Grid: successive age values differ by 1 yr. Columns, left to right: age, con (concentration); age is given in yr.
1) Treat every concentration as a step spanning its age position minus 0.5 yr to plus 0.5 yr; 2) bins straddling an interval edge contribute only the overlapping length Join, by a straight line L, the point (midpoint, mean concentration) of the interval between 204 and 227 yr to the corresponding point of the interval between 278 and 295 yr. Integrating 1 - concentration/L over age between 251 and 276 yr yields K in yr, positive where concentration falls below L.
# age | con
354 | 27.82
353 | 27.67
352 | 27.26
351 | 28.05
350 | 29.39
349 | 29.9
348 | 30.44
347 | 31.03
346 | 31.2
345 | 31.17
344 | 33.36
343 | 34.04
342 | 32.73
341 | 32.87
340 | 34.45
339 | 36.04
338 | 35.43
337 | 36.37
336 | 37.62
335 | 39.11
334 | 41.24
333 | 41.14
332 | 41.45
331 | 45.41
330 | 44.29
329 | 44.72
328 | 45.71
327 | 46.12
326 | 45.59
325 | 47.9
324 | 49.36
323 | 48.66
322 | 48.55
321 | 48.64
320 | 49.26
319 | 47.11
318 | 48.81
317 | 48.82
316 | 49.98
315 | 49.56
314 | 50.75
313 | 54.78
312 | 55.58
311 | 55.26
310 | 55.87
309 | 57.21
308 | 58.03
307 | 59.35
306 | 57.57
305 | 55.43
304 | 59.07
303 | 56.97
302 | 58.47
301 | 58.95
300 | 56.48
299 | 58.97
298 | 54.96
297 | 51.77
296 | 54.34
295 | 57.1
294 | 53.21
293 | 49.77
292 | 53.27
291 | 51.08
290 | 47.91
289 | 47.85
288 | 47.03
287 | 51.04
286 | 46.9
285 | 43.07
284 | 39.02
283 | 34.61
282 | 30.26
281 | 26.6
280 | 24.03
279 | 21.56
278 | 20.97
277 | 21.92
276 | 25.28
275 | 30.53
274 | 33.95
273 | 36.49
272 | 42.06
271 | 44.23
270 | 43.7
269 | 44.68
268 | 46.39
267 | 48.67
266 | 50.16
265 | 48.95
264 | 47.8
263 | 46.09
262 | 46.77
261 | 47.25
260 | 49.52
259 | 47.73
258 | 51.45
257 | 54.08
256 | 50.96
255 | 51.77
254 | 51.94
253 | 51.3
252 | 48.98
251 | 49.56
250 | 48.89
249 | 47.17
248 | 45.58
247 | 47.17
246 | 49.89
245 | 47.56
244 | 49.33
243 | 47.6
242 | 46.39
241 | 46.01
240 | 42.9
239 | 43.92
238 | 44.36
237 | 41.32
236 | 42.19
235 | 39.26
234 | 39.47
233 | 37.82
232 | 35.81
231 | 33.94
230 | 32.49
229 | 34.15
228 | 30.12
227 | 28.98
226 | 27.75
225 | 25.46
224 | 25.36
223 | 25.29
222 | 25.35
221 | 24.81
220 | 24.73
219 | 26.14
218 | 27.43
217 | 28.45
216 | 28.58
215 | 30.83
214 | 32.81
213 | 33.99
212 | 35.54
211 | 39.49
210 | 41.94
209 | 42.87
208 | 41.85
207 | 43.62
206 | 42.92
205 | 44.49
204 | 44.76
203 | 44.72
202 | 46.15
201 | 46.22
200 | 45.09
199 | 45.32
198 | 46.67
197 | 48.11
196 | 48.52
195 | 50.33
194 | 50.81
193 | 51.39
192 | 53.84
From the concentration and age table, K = -4.8 yr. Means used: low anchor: 32.9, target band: 46.1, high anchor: 41.5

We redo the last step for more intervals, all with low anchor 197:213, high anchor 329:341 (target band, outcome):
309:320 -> -3.3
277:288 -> 1.9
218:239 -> 5.0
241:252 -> -1.5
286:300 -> -4.0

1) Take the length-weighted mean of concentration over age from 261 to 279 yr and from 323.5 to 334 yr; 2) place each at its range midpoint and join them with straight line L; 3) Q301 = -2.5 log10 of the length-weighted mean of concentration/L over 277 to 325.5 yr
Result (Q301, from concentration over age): -0.15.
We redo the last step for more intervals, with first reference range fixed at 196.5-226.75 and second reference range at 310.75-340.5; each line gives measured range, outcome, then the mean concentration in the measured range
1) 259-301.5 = -0.05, 43.7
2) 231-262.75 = -0.19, 46.4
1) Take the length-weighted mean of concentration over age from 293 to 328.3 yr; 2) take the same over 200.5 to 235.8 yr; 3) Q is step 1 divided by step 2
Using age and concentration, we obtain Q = 1.52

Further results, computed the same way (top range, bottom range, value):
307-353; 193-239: 1.13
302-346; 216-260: 1.16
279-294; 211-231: 1.44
